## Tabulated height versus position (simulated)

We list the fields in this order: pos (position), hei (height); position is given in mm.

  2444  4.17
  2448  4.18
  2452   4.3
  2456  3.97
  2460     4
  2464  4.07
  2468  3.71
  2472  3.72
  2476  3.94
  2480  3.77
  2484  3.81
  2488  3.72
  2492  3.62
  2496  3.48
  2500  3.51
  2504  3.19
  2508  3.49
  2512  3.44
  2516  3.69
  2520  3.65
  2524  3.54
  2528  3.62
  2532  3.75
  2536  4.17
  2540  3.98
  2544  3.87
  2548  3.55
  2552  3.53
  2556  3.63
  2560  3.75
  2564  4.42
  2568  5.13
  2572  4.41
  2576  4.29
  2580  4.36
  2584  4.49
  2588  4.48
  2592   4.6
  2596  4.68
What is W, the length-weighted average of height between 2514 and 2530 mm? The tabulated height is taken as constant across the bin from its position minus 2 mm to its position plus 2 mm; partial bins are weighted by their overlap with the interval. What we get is 3.62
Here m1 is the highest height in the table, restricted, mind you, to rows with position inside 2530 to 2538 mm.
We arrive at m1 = 4.17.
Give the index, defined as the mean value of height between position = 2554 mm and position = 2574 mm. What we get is 4.27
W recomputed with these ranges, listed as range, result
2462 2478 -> 3.86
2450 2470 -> 4.01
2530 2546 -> 3.94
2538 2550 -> 3.8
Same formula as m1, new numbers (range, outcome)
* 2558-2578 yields 5.13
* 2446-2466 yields 4.3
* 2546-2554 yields 3.55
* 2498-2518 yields 3.69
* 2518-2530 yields 3.65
